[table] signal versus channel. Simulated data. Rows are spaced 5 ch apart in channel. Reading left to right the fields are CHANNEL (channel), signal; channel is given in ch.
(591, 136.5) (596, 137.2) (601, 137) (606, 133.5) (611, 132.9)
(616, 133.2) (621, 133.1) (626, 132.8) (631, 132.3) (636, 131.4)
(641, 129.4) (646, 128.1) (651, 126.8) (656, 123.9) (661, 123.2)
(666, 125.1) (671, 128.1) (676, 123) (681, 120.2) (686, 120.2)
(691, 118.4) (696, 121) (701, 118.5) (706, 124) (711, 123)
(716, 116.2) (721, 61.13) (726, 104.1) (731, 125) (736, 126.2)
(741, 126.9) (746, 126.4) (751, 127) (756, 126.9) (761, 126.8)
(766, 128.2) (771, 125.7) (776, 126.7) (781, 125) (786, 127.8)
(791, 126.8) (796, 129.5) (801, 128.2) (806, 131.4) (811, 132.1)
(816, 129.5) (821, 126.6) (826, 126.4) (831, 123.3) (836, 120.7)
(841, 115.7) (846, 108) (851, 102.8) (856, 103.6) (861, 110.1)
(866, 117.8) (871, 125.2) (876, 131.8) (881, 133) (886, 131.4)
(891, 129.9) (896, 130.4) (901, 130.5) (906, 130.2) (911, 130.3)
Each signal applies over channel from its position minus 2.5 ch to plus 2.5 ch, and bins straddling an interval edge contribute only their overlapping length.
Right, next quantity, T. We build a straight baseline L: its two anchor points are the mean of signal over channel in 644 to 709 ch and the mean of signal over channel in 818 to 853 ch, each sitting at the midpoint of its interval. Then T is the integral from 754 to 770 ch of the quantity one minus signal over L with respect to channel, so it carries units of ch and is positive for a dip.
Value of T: -0.9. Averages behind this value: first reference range 123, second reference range 118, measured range 127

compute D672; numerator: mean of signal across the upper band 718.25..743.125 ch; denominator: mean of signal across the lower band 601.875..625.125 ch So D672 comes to 0.81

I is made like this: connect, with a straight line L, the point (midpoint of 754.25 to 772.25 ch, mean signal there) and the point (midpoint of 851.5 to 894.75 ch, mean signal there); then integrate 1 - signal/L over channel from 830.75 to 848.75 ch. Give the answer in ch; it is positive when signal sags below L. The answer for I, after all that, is 1.1 ch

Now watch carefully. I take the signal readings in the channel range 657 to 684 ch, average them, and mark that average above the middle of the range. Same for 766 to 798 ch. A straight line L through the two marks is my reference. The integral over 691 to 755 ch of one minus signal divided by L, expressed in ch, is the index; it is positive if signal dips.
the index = 4.3 ch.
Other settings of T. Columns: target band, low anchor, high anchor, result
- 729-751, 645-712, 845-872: -1.4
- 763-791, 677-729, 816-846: -2.0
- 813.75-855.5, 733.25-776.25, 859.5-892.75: 2.6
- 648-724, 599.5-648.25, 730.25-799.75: 6.9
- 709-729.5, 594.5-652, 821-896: 4.2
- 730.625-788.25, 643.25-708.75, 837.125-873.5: -4.2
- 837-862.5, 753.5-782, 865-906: 3.9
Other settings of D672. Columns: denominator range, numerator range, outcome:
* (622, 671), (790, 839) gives 0.99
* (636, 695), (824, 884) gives 0.95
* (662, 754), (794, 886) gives 1.03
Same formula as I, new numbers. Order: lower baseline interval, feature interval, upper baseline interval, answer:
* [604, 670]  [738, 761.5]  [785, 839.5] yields 0.2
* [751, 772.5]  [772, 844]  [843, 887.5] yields -2.0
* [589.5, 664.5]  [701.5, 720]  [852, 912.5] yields 1.9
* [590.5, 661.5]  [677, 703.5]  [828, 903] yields 1.8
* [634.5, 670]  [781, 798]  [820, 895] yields -0.7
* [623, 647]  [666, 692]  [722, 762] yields 0.9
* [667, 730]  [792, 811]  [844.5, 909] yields -1.7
